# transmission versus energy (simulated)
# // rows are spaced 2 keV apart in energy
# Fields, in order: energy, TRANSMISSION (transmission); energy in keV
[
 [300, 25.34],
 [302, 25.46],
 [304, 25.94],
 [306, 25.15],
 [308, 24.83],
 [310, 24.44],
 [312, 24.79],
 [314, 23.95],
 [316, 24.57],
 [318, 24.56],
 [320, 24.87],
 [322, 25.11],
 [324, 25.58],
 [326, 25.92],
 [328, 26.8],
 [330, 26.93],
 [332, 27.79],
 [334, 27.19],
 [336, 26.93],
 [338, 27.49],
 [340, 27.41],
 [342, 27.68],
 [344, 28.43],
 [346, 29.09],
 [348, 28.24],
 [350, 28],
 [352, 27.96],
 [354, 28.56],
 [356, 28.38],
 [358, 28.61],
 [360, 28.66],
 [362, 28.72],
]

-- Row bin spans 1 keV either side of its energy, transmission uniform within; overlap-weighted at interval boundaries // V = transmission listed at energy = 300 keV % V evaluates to 25.34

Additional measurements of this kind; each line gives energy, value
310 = 24.44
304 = 25.94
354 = 28.56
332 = 27.79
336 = 26.93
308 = 24.83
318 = 24.56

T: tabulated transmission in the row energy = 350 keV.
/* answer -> 28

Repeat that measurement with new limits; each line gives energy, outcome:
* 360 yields 28.66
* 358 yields 28.61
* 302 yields 25.46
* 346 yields 29.09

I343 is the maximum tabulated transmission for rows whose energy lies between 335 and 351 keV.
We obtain 29.09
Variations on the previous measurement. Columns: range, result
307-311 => 24.83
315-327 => 25.92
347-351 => 28.24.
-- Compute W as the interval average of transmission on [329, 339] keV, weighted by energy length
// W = 27.3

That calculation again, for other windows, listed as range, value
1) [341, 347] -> 28.4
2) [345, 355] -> 28.4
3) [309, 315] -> 24.4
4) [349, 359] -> 28.3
